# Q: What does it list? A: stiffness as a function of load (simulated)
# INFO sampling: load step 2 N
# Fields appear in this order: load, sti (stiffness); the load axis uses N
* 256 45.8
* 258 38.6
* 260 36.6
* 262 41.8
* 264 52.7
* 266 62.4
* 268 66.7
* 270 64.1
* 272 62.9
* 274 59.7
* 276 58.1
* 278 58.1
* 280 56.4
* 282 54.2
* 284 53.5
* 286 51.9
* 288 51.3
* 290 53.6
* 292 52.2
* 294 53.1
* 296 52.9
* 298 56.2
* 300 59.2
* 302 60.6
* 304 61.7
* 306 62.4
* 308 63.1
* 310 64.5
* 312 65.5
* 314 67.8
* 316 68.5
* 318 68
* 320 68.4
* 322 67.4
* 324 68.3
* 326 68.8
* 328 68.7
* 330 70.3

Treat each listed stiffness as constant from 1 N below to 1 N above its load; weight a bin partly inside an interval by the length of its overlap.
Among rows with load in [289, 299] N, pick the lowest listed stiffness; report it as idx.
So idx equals 52.2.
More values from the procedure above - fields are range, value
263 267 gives 52.7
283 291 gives 51.3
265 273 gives 62.4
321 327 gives 67.4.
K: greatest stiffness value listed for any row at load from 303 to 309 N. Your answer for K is 63.1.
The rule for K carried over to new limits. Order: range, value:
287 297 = 53.6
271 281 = 62.9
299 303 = 60.6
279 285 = 56.4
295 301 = 59.2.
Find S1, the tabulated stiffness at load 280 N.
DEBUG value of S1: 56.4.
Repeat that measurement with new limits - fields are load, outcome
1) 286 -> 51.9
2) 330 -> 70.3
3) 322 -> 67.4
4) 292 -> 52.2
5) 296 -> 52.9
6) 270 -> 64.1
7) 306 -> 62.4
